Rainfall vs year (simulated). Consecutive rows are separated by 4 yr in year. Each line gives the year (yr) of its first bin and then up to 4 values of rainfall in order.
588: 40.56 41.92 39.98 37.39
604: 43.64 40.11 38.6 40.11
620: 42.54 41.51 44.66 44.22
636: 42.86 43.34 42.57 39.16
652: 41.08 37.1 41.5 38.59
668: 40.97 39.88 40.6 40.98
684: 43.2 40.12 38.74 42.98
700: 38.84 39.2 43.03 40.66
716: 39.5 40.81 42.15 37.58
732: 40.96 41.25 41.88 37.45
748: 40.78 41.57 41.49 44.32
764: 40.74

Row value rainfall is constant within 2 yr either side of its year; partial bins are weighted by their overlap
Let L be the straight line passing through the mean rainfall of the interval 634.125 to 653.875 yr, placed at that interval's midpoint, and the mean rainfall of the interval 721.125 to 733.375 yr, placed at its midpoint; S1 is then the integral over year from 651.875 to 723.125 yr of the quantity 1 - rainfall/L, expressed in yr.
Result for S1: 0.9 yr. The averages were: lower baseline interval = 41.8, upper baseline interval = 40.2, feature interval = 40.4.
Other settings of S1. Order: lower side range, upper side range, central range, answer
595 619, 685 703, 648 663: 0.2 yr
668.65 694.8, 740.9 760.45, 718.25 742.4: 0.1 yr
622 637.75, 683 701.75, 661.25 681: 0.6 yr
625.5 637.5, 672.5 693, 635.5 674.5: 1.7 yr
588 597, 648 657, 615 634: -1.3 yr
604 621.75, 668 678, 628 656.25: -1.0 yr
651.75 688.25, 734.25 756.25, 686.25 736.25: 0.1 yr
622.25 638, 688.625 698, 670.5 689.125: 0.1 yr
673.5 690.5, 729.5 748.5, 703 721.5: 0.0 yr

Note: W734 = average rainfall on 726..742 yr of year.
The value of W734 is 40.4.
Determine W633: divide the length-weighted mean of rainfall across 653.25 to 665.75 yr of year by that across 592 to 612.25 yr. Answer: 1.0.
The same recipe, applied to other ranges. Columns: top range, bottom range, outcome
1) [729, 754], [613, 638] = 0.95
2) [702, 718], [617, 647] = 0.95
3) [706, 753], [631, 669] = 0.99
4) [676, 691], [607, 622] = 1.02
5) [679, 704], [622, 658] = 0.97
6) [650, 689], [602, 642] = 0.96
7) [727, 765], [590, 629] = 1.00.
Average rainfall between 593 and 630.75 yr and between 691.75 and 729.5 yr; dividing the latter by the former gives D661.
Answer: 0.99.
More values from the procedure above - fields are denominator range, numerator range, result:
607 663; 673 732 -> 0.98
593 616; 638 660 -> 1.02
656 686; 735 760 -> 1.01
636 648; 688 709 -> 0.95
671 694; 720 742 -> 1.00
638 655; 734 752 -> 0.98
